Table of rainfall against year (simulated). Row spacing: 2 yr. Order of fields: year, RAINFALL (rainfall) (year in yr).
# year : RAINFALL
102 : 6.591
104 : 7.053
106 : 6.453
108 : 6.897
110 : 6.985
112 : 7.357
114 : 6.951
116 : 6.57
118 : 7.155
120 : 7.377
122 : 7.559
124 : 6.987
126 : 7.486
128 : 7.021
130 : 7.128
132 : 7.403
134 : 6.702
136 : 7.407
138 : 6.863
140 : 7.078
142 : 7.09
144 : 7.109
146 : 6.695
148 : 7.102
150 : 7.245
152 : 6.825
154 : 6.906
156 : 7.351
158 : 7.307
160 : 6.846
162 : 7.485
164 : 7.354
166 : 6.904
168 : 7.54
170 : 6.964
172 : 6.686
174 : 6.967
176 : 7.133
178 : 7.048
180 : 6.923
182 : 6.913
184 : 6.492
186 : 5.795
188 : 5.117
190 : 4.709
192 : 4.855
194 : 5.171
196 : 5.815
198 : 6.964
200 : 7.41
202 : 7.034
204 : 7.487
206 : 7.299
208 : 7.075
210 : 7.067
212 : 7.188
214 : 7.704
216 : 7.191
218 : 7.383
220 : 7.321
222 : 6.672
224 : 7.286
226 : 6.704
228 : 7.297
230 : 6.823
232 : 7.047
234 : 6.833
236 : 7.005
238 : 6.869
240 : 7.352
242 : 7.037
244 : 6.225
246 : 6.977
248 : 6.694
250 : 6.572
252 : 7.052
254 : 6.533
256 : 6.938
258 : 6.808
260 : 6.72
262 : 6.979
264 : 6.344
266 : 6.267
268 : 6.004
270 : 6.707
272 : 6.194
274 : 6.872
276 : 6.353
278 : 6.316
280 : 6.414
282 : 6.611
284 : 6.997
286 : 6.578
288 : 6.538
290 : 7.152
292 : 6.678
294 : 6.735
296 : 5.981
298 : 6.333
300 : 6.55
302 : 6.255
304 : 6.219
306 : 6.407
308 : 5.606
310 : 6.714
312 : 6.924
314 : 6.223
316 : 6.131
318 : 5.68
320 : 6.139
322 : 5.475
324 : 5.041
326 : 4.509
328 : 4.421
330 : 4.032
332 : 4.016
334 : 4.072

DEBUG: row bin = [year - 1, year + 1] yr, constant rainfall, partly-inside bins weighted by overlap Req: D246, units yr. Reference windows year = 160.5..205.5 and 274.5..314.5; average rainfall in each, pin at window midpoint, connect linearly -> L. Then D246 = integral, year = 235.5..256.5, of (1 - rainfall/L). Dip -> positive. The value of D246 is -1.0 yr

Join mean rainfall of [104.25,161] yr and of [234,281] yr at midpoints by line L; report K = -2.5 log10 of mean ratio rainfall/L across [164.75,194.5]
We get 0.09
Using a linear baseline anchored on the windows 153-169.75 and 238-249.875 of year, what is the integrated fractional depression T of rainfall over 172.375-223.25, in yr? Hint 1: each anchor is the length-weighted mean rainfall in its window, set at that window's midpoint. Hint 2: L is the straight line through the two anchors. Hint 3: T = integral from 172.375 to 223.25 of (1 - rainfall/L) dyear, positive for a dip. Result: 2.6 yr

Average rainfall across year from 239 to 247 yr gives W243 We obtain 6.9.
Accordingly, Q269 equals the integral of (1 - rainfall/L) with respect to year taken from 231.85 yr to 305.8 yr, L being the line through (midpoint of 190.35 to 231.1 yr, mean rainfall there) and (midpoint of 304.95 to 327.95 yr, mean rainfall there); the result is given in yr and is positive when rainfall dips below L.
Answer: -4.0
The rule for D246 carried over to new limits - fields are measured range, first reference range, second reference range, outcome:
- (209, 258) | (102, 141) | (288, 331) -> -4.36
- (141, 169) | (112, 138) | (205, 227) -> 0.10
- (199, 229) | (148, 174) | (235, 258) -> -1.14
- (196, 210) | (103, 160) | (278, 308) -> -0.59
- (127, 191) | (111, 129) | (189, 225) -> 0.97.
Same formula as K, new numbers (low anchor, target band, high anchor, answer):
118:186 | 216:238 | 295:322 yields -0.06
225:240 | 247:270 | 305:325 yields 0.01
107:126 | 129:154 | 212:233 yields 0.01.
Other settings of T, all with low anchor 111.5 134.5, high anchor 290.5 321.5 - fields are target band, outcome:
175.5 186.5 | 0.22 yr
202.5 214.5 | -0.93 yr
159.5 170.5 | -0.40 yr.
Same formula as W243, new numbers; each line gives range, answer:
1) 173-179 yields 7.05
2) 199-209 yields 7.26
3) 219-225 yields 7.09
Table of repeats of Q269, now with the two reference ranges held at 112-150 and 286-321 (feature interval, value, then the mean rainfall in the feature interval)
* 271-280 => 0.08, 6.43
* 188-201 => 2.03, 5.77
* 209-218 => -0.72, 7.3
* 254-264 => -0.33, 6.78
